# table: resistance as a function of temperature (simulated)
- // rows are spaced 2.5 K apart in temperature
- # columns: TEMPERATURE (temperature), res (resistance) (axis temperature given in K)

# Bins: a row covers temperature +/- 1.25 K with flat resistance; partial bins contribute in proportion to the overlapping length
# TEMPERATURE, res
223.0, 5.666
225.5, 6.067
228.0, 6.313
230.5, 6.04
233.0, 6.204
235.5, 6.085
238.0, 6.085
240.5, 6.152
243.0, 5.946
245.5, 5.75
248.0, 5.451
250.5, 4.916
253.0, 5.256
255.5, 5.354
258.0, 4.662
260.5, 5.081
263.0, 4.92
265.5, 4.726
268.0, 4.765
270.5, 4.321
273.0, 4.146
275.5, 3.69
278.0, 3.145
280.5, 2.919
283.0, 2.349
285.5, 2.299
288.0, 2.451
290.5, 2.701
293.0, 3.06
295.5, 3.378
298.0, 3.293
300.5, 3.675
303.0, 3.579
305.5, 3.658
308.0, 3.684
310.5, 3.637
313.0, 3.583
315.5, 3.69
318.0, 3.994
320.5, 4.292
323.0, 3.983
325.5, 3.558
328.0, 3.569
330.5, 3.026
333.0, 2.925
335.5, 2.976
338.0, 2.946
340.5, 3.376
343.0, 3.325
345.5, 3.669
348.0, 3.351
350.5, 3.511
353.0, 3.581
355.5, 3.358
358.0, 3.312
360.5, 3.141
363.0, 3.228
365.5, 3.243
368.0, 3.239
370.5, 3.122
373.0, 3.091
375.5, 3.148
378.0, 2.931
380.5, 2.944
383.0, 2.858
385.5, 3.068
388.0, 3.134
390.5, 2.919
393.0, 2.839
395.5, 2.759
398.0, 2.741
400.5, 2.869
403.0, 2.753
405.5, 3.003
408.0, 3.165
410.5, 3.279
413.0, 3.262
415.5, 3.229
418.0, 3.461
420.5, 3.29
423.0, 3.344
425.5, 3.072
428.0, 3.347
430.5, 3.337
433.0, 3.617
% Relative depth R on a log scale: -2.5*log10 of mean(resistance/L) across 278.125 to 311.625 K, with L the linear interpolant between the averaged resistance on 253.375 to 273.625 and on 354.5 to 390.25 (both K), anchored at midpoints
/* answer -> 0.34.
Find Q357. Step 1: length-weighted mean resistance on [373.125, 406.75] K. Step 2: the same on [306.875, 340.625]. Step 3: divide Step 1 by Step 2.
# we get 0.83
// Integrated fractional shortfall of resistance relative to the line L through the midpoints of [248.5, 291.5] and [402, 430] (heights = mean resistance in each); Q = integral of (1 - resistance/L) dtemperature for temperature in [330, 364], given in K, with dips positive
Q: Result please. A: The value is 3.0 K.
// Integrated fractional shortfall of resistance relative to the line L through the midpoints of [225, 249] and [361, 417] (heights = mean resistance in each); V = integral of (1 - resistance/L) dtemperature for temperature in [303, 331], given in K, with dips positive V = 4.6 K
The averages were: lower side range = 6.01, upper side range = 3.04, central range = 3.71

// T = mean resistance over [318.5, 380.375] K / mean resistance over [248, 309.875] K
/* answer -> 0.9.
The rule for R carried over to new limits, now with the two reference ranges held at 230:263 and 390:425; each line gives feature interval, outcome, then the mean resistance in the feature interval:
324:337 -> 0.307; 3.22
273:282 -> 0.456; 3.35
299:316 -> 0.261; 3.64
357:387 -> 0.166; 3.11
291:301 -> 0.415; 3.28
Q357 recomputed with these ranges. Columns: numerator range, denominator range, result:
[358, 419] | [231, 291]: 0.67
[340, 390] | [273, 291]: 1.12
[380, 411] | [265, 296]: 0.88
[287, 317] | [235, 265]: 0.62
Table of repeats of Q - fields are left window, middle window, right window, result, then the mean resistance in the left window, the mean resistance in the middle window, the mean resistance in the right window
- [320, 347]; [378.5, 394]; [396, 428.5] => 1.23 K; 3.4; 2.96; 3.13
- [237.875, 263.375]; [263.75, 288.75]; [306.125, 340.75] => 6.55 K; 5.4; 3.53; 3.52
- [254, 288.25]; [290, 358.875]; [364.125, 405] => 0.69 K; 3.97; 3.46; 2.98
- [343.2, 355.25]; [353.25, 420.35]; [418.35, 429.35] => 5.86 K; 3.5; 3.09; 3.28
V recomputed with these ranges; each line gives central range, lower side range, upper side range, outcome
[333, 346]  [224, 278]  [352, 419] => 2.2 K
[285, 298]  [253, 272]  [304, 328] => 4.3 K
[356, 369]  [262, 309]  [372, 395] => -0.6 K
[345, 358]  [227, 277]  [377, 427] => 1.1 K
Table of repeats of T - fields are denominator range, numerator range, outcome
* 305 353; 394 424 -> 0.88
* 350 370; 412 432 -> 1.00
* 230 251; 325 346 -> 0.55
